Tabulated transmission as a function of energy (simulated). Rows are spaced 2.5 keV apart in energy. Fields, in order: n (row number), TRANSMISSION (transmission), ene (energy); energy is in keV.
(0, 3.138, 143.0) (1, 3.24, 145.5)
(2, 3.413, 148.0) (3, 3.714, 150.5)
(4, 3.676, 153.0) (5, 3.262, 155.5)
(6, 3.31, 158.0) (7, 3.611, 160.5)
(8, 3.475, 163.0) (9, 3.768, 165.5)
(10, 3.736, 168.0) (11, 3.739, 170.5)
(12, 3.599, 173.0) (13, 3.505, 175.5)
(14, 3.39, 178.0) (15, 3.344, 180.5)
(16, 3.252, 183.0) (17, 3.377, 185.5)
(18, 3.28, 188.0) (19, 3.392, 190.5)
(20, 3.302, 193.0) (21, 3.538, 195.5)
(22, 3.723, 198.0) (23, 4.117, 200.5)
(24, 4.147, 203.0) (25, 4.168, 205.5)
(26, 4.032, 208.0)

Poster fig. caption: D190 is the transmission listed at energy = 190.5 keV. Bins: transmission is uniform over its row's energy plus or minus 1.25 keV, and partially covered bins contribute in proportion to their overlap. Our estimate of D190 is 3.392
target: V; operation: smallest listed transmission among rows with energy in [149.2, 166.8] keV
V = 3.262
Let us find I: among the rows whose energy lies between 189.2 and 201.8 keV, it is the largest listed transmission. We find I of 4.117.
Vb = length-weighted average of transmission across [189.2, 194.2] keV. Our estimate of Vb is 3.35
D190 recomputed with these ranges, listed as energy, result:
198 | 3.723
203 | 4.147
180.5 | 3.344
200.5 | 4.117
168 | 3.736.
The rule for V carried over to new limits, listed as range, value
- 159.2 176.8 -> 3.475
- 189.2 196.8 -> 3.302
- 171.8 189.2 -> 3.252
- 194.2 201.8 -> 3.538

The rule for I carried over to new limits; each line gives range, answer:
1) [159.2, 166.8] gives 3.768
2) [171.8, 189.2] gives 3.599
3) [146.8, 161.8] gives 3.714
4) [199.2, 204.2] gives 4.147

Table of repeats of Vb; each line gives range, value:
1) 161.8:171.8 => 3.68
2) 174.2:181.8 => 3.41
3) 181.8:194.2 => 3.32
